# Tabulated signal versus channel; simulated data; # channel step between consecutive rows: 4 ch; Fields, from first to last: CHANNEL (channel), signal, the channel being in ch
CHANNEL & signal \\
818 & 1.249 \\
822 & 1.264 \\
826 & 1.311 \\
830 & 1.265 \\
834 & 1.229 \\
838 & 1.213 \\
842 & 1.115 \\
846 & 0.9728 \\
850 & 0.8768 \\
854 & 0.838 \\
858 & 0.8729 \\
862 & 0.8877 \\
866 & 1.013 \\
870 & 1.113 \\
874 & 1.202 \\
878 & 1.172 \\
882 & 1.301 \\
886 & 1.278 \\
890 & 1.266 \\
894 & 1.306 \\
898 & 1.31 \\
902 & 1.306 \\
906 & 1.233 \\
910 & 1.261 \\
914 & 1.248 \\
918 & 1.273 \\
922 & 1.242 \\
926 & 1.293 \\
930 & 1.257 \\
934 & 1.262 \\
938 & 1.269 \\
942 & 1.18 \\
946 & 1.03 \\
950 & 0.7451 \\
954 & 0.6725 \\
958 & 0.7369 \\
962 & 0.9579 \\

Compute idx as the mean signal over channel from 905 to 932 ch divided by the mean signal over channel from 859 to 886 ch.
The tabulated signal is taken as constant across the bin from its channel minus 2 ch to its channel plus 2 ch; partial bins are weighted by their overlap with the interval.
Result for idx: 1.1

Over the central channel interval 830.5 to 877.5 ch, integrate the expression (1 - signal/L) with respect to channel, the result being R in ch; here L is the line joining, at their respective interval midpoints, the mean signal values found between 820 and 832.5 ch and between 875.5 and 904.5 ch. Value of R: 8.6 ch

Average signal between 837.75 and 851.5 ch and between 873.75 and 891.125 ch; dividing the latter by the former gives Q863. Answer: 1.21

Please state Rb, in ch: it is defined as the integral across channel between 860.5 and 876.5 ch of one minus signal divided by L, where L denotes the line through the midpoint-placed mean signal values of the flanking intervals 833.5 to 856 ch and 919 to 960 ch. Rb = -0.4 ch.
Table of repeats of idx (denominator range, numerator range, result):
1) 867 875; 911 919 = 1.11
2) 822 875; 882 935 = 1.18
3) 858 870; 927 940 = 1.31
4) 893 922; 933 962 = 0.76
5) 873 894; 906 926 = 1.00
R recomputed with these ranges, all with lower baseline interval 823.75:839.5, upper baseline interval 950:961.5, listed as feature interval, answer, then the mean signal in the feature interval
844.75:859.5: 3.6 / 0.887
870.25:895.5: -4.9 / 1.24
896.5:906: -3.2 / 1.29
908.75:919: -3.8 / 1.26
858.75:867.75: 1.5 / 0.938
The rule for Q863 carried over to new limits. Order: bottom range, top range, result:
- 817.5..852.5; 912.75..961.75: 0.94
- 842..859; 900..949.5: 1.33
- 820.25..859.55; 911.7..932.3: 1.15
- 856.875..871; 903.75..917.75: 1.29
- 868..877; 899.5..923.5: 1.09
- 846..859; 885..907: 1.46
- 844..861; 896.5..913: 1.43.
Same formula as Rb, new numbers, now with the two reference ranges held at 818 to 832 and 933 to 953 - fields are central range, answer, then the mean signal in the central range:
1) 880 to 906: -3.02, 1.29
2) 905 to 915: -1.09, 1.25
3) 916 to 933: -2.56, 1.27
